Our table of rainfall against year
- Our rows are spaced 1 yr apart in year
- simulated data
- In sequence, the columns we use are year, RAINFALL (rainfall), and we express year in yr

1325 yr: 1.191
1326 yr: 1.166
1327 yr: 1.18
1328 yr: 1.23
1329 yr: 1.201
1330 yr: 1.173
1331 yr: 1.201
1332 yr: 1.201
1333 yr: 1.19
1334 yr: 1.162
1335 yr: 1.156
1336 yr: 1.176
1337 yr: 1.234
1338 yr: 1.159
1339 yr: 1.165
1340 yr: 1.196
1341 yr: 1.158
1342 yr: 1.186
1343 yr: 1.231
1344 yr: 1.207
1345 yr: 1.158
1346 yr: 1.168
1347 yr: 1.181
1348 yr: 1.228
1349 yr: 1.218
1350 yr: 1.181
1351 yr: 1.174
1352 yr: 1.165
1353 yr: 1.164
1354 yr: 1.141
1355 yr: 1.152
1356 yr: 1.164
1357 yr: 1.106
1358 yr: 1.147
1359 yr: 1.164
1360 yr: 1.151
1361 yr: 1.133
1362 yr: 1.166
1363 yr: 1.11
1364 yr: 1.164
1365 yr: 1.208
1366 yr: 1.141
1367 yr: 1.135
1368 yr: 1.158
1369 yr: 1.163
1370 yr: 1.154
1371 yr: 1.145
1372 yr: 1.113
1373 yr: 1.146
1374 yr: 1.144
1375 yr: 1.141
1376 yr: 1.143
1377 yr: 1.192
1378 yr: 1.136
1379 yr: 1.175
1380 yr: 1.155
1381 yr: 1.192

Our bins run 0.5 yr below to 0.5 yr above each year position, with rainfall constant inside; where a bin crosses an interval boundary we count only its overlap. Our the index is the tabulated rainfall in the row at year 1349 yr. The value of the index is 1.218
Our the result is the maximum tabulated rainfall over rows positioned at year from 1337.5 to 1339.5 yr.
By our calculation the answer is 1.165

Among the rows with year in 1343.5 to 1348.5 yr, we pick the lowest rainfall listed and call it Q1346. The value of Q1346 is 1.158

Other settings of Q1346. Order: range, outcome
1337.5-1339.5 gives 1.159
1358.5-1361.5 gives 1.133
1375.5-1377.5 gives 1.143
